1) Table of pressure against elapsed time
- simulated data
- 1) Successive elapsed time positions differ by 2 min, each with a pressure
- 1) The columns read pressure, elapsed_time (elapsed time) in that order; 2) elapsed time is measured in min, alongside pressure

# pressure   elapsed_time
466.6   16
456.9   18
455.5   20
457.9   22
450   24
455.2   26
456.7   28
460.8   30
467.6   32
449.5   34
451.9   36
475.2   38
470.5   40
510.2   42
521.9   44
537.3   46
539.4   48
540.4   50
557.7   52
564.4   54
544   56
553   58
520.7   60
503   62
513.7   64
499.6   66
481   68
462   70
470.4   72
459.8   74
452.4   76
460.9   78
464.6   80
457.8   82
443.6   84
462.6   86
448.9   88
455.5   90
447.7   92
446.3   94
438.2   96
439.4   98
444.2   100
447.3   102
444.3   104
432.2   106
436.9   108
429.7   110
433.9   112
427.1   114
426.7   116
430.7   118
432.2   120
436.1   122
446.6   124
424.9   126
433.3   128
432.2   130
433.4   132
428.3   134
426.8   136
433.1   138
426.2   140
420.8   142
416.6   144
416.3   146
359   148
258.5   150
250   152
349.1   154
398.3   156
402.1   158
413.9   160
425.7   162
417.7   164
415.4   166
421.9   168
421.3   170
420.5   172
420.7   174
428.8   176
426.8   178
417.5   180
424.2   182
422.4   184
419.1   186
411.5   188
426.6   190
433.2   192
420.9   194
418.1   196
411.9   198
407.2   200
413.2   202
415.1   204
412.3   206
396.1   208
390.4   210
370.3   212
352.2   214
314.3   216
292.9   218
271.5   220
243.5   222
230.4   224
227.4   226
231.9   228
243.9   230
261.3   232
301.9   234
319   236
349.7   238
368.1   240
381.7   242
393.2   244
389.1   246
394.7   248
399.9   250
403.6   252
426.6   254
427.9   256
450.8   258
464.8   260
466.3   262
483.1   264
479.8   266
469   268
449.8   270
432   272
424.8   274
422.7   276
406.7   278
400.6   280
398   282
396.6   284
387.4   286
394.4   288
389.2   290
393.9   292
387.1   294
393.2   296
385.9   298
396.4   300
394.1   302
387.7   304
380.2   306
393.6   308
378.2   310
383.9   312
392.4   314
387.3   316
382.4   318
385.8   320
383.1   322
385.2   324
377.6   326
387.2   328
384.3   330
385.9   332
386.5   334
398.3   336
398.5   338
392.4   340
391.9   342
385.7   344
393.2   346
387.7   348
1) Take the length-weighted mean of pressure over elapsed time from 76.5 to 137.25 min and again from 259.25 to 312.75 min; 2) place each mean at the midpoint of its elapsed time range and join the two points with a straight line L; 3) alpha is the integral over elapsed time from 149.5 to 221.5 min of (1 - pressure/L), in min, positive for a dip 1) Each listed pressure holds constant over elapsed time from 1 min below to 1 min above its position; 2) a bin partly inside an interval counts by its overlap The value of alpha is 6.1 min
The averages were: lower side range 440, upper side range 412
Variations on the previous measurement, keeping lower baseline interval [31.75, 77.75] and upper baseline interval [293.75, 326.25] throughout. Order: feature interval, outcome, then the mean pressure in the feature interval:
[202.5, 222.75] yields 3.87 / 349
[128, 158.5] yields 4.69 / 391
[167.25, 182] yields 0.83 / 423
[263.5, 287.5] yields -1.47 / 427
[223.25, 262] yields 5.73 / 355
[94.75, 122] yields 2.40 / 436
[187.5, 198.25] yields 0.45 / 421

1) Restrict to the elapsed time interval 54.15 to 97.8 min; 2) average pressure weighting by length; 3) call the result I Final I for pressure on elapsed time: 477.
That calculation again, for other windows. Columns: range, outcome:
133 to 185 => 402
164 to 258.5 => 375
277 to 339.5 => 390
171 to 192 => 422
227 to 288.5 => 394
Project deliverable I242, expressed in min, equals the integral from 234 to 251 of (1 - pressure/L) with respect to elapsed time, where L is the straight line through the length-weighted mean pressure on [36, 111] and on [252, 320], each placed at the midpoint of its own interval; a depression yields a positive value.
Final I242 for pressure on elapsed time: 2.2 min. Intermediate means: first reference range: 480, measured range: 370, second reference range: 412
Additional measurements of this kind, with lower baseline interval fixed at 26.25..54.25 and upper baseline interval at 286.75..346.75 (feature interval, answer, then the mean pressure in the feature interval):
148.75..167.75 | 3.31 min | 372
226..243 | 4.77 min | 302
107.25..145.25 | 2.73 min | 430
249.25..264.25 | -0.98 min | 439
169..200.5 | 1.40 min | 421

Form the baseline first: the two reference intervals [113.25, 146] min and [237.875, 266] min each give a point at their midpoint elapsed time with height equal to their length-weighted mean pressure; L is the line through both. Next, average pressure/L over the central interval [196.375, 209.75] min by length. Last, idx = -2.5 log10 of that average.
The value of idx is 0.037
